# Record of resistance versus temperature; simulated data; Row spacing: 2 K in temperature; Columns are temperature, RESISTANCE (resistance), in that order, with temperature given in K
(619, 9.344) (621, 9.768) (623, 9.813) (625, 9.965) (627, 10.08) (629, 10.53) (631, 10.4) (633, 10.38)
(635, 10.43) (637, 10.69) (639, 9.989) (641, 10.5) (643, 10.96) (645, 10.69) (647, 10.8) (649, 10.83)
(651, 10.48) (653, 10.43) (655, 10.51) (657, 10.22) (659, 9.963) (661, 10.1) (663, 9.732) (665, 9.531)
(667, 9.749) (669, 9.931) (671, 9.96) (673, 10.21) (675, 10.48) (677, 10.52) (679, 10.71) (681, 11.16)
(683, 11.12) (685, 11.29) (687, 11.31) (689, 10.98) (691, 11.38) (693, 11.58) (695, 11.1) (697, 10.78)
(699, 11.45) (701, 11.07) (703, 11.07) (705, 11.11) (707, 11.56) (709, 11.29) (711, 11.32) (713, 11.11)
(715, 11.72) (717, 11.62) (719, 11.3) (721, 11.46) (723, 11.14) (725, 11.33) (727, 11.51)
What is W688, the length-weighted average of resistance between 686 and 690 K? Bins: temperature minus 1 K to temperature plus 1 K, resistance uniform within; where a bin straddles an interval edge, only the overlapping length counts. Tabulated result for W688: 11.1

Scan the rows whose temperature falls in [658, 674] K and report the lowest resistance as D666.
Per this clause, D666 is 9.531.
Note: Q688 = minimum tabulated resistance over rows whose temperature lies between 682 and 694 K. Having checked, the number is 10.98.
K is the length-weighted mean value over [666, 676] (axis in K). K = 10.1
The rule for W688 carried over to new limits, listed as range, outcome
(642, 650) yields 10.8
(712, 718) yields 11.5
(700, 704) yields 11.1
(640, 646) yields 10.7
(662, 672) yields 9.78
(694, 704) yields 11.1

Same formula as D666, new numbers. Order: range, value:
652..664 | 9.732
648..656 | 10.43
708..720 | 11.11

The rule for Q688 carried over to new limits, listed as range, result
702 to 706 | 11.07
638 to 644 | 9.989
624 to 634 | 9.965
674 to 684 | 10.48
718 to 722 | 11.3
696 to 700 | 10.78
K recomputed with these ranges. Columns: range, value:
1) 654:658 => 10.4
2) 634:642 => 10.4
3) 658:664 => 9.93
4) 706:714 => 11.3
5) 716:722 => 11.5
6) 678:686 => 11.1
